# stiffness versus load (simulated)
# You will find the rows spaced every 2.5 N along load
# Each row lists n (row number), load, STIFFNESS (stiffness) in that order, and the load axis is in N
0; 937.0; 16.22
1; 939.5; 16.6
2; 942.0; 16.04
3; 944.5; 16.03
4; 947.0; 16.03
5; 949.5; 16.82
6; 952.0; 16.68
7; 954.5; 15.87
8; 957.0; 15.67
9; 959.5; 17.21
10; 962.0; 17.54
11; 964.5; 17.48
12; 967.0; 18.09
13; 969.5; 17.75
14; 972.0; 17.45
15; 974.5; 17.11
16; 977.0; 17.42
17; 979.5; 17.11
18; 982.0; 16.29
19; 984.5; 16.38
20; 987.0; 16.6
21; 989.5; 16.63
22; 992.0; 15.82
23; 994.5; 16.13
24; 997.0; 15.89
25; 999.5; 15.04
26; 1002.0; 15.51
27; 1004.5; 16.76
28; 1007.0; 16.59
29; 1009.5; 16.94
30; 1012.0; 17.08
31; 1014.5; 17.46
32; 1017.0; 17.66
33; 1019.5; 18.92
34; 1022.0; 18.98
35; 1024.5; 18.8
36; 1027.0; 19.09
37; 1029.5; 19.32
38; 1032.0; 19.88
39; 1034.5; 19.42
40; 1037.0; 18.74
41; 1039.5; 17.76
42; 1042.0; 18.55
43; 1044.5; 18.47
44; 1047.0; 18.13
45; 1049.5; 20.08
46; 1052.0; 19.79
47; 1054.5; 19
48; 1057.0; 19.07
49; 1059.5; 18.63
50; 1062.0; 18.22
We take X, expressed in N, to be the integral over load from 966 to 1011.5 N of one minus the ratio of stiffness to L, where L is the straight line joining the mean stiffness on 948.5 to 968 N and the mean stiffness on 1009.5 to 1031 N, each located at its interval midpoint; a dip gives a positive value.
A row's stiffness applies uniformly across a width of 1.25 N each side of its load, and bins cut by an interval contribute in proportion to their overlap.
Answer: 2.49 N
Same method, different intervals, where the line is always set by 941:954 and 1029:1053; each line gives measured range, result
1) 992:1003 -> 1.3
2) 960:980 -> -0.7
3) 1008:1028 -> 0.3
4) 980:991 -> 0.6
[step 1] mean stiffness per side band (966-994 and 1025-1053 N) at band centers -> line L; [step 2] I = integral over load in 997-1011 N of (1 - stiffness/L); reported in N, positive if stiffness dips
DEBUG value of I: 1.3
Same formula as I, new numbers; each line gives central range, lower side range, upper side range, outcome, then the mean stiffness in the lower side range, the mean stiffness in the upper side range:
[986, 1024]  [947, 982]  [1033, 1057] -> 2.4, 17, 18.9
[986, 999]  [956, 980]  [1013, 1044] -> 1.3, 17.3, 18.7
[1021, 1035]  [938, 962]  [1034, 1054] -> -0.6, 16.4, 18.9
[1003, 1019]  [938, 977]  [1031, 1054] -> 0.9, 16.8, 19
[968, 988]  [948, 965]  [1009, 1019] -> -0.1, 16.7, 17.4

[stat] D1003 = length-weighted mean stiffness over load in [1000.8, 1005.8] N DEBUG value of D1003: 16.1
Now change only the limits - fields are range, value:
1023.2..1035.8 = 19.3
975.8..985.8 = 16.8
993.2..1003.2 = 15.6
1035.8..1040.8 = 18.2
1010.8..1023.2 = 18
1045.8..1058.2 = 19.2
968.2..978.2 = 17.4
